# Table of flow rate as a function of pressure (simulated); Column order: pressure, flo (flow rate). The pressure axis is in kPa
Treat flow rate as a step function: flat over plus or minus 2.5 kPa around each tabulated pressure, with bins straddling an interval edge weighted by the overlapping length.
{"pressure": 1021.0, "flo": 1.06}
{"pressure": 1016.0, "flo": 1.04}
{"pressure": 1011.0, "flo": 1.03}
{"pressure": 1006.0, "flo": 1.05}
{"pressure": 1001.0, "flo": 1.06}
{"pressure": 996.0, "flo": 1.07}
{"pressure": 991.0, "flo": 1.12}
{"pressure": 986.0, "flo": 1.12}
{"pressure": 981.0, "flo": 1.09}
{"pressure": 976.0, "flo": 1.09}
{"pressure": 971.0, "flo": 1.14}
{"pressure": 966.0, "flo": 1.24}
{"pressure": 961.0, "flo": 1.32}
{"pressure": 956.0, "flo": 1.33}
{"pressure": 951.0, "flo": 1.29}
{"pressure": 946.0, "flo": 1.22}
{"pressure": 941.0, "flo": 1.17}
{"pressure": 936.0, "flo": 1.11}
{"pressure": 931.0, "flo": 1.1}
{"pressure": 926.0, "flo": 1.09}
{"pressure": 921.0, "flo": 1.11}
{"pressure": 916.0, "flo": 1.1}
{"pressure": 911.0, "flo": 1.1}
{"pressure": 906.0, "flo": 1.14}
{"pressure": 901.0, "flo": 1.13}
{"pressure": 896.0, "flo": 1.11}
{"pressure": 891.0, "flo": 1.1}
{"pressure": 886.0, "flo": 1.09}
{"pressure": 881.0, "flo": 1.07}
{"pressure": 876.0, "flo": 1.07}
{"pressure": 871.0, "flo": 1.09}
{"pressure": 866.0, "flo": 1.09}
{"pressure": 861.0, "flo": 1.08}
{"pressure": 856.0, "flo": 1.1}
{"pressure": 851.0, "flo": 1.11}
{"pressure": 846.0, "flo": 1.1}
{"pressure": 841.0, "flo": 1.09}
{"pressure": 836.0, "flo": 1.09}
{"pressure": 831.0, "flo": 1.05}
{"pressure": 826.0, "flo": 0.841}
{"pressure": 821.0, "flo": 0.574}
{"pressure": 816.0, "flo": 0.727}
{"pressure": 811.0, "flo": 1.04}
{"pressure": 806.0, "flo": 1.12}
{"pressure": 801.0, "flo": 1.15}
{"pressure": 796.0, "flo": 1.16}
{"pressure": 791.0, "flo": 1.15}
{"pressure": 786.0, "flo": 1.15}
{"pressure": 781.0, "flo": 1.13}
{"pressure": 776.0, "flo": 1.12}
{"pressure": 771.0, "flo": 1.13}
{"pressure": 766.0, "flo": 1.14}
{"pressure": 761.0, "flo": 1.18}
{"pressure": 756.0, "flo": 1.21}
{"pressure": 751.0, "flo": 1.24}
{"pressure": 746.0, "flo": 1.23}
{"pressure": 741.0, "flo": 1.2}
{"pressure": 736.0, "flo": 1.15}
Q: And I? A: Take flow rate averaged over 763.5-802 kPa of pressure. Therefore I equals 1.14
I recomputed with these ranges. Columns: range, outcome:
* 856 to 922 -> 1.1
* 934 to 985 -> 1.2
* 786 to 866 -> 1.03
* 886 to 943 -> 1.11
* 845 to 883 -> 1.09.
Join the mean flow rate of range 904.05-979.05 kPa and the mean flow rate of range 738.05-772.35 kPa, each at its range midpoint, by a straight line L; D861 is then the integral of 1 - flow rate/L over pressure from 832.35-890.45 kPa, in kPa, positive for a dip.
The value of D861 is 4.5 kPa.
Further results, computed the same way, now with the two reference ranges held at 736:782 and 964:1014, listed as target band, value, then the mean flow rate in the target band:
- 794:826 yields 5.8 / 0.949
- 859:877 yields 0.9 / 1.08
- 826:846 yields 1.7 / 1.05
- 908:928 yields 0.4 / 1.1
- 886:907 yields 0.3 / 1.11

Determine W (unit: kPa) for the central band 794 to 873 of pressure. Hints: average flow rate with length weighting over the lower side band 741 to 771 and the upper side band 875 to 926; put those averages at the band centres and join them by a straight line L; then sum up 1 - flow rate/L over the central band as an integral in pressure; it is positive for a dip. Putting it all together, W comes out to 8.3 kPa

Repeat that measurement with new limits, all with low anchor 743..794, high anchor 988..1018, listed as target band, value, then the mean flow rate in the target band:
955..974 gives -2.9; 1.25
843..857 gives 0.4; 1.1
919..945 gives -0.7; 1.12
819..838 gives 4.1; 0.892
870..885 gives 0.6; 1.08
